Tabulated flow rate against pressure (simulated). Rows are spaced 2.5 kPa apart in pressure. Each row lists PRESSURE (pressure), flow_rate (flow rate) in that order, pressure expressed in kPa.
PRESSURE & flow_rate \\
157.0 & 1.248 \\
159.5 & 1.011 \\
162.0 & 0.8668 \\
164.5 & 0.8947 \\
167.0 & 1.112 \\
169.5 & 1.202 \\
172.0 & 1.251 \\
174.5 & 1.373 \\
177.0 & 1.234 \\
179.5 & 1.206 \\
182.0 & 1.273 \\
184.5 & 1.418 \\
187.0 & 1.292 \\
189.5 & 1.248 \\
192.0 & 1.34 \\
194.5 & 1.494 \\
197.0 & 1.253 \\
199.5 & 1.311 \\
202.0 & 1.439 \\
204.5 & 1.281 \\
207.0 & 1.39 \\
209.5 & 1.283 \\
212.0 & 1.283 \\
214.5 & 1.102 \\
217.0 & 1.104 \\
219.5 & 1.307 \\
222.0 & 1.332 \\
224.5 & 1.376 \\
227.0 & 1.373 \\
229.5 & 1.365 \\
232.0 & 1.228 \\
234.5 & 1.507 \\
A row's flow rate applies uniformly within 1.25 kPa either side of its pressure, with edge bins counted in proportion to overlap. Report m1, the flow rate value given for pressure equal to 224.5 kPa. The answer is 1.376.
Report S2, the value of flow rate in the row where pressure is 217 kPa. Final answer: 1.104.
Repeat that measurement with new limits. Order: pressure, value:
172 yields 1.251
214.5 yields 1.102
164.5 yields 0.8947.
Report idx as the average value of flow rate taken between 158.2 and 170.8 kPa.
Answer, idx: 1.02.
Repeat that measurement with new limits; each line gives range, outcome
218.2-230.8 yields 1.35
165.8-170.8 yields 1.16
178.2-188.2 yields 1.3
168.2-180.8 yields 1.25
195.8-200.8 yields 1.28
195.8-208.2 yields 1.33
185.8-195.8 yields 1.34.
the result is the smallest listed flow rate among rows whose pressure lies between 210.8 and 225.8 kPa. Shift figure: 1.102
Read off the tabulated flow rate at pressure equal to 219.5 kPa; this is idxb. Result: 1.307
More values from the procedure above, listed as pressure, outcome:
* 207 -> 1.39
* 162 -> 0.8668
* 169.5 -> 1.202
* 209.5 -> 1.283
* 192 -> 1.34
